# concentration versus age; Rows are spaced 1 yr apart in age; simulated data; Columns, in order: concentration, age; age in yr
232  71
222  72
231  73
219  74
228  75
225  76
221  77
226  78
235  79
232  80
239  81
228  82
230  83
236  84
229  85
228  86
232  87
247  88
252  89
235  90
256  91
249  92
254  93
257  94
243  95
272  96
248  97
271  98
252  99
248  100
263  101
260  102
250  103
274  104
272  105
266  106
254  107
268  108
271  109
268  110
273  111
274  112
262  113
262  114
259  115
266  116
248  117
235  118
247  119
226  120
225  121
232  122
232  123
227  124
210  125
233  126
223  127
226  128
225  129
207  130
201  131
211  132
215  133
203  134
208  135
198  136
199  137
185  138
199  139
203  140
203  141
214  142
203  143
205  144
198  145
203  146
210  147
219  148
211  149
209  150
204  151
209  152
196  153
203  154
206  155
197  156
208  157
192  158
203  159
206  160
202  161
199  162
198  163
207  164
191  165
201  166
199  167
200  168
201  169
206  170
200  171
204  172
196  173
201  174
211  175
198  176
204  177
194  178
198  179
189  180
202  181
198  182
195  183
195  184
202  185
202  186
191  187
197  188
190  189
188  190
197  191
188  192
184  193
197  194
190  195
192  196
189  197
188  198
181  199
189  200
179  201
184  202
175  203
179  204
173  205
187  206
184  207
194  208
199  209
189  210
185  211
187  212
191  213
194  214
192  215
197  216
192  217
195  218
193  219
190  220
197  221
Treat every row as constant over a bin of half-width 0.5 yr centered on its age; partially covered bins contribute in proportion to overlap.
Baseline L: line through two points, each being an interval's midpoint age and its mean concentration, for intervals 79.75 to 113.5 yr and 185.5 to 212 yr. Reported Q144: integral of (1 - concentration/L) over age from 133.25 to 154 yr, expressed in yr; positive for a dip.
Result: 1.8 yr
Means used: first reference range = 253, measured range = 204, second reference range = 188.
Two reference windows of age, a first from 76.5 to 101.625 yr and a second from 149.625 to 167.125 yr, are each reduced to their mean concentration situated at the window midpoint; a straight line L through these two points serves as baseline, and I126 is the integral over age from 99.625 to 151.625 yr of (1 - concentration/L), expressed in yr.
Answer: -2.0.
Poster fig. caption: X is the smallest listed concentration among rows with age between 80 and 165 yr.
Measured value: 185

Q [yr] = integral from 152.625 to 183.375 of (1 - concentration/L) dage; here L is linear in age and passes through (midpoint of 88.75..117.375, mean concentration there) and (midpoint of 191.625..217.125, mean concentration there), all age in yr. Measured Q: 1.9 yr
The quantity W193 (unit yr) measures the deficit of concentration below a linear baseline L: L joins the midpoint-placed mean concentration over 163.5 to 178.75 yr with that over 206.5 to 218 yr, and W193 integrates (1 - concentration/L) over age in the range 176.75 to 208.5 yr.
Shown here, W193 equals 0.9 yr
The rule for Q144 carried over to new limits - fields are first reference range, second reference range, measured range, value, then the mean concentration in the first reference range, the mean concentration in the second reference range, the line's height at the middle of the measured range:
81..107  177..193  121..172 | 2.6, 250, 195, 218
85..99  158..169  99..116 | -1.8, 249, 200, 238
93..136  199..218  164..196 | 1.1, 244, 187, 204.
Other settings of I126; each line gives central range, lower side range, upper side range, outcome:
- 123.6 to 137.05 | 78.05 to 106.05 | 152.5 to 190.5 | 0.6 yr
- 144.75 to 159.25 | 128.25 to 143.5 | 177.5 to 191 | -0.2 yr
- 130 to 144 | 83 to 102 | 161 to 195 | 1.2 yr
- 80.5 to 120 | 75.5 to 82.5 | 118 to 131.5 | -4.5 yr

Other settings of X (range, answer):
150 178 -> 191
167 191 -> 188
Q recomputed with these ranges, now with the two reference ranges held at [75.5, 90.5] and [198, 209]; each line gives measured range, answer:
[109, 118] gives -1.7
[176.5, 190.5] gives -0.3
